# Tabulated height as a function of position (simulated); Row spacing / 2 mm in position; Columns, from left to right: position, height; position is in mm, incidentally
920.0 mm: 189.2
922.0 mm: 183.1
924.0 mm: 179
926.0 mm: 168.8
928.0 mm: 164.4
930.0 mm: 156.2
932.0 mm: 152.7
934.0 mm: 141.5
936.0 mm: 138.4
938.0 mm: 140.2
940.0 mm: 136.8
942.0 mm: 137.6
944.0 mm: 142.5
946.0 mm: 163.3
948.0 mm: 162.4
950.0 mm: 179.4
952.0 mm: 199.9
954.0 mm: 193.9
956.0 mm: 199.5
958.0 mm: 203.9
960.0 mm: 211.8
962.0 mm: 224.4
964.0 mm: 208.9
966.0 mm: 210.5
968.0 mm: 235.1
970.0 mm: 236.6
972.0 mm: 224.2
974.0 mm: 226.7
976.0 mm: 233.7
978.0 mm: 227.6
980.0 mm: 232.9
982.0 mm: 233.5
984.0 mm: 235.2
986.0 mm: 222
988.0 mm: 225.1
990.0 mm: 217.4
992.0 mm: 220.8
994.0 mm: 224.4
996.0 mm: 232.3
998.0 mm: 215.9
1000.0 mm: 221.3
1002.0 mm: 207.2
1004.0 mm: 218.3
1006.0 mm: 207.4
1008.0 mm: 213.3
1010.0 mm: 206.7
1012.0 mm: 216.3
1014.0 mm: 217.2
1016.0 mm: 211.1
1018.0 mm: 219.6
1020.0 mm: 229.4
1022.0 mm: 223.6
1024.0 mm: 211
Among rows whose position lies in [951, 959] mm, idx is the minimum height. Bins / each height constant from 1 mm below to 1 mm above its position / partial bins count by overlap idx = 193.9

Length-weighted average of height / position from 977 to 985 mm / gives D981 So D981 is 232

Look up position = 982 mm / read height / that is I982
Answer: 233.5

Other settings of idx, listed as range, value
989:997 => 217.4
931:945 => 136.8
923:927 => 168.8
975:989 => 222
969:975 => 224.2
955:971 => 199.5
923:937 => 138.4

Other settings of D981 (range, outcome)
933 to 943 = 139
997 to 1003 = 215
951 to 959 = 199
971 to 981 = 229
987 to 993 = 221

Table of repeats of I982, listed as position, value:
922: 183.1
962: 224.4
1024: 211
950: 179.4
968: 235.1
